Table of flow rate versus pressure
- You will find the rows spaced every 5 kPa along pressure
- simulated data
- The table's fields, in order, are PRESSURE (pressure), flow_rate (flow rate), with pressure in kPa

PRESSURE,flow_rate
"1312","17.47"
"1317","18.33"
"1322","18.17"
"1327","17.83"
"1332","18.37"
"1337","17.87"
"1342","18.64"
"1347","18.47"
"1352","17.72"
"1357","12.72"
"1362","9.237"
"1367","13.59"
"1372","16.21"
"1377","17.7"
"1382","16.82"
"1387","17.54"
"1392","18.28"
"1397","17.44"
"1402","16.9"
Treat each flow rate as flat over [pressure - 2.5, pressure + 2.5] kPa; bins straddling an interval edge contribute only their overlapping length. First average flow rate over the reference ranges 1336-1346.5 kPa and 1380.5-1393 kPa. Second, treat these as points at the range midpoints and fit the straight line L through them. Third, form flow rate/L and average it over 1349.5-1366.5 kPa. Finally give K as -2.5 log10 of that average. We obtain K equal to 0.33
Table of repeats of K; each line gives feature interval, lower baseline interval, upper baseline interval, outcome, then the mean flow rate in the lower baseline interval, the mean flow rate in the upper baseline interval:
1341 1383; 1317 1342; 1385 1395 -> 0.161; 18.1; 17.9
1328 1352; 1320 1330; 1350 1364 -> -0.164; 18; 13.2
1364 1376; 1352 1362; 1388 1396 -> -0.003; 13.1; 18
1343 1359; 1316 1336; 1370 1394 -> 0.072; 18.1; 17.3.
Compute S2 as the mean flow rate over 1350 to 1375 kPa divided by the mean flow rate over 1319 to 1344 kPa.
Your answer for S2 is 0.76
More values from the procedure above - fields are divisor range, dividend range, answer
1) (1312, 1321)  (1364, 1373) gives 0.80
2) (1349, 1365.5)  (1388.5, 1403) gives 1.31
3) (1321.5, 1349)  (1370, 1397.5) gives 0.95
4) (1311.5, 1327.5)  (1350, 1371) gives 0.74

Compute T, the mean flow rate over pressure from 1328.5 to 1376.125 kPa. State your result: 16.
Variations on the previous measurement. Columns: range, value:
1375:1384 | 17.3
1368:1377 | 16.2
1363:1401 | 16.5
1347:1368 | 13.9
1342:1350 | 18.5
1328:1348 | 18.3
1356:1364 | 10.8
